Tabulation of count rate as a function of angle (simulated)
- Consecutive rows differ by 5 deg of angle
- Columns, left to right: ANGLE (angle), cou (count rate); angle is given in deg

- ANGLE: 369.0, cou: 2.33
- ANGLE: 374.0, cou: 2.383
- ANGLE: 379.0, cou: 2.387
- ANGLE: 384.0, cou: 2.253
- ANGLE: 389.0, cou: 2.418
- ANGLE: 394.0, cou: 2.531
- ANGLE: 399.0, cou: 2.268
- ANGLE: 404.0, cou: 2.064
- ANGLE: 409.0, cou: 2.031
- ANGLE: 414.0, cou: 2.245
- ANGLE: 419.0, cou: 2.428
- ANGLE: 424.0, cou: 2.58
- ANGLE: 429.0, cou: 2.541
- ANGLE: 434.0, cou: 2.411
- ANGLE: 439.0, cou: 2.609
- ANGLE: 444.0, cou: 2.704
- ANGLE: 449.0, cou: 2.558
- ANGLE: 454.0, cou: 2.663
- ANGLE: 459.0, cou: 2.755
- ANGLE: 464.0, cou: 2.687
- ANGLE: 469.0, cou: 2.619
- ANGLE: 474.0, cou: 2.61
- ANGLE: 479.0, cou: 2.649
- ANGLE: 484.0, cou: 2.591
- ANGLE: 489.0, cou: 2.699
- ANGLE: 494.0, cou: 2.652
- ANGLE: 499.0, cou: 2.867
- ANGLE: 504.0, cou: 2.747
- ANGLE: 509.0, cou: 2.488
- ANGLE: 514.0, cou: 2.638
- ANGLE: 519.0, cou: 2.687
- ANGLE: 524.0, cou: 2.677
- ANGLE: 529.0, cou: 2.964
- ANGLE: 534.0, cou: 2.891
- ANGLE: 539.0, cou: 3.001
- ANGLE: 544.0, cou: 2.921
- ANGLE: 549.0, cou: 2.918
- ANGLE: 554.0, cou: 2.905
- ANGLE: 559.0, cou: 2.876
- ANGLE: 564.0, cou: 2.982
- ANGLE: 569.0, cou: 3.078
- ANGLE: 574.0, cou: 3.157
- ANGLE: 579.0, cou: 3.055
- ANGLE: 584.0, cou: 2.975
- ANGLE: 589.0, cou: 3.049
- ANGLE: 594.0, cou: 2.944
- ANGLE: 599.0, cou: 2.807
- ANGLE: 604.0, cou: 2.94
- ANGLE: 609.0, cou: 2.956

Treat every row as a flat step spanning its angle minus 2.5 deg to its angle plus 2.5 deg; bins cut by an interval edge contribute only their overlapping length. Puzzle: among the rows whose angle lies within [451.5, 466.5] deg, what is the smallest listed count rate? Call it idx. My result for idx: 2.663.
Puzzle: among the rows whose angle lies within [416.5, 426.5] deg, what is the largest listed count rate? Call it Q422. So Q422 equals 2.58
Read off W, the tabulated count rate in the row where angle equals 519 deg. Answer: 2.687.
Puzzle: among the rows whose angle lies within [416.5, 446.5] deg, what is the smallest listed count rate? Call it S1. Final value 2.411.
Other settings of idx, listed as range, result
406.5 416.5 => 2.031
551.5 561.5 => 2.876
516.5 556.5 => 2.677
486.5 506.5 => 2.652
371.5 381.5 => 2.383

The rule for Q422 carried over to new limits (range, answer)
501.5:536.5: 2.964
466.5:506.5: 2.867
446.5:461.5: 2.755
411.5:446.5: 2.704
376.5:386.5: 2.387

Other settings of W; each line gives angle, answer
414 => 2.245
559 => 2.876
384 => 2.253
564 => 2.982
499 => 2.867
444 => 2.704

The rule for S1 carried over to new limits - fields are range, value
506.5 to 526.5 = 2.488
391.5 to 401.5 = 2.268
